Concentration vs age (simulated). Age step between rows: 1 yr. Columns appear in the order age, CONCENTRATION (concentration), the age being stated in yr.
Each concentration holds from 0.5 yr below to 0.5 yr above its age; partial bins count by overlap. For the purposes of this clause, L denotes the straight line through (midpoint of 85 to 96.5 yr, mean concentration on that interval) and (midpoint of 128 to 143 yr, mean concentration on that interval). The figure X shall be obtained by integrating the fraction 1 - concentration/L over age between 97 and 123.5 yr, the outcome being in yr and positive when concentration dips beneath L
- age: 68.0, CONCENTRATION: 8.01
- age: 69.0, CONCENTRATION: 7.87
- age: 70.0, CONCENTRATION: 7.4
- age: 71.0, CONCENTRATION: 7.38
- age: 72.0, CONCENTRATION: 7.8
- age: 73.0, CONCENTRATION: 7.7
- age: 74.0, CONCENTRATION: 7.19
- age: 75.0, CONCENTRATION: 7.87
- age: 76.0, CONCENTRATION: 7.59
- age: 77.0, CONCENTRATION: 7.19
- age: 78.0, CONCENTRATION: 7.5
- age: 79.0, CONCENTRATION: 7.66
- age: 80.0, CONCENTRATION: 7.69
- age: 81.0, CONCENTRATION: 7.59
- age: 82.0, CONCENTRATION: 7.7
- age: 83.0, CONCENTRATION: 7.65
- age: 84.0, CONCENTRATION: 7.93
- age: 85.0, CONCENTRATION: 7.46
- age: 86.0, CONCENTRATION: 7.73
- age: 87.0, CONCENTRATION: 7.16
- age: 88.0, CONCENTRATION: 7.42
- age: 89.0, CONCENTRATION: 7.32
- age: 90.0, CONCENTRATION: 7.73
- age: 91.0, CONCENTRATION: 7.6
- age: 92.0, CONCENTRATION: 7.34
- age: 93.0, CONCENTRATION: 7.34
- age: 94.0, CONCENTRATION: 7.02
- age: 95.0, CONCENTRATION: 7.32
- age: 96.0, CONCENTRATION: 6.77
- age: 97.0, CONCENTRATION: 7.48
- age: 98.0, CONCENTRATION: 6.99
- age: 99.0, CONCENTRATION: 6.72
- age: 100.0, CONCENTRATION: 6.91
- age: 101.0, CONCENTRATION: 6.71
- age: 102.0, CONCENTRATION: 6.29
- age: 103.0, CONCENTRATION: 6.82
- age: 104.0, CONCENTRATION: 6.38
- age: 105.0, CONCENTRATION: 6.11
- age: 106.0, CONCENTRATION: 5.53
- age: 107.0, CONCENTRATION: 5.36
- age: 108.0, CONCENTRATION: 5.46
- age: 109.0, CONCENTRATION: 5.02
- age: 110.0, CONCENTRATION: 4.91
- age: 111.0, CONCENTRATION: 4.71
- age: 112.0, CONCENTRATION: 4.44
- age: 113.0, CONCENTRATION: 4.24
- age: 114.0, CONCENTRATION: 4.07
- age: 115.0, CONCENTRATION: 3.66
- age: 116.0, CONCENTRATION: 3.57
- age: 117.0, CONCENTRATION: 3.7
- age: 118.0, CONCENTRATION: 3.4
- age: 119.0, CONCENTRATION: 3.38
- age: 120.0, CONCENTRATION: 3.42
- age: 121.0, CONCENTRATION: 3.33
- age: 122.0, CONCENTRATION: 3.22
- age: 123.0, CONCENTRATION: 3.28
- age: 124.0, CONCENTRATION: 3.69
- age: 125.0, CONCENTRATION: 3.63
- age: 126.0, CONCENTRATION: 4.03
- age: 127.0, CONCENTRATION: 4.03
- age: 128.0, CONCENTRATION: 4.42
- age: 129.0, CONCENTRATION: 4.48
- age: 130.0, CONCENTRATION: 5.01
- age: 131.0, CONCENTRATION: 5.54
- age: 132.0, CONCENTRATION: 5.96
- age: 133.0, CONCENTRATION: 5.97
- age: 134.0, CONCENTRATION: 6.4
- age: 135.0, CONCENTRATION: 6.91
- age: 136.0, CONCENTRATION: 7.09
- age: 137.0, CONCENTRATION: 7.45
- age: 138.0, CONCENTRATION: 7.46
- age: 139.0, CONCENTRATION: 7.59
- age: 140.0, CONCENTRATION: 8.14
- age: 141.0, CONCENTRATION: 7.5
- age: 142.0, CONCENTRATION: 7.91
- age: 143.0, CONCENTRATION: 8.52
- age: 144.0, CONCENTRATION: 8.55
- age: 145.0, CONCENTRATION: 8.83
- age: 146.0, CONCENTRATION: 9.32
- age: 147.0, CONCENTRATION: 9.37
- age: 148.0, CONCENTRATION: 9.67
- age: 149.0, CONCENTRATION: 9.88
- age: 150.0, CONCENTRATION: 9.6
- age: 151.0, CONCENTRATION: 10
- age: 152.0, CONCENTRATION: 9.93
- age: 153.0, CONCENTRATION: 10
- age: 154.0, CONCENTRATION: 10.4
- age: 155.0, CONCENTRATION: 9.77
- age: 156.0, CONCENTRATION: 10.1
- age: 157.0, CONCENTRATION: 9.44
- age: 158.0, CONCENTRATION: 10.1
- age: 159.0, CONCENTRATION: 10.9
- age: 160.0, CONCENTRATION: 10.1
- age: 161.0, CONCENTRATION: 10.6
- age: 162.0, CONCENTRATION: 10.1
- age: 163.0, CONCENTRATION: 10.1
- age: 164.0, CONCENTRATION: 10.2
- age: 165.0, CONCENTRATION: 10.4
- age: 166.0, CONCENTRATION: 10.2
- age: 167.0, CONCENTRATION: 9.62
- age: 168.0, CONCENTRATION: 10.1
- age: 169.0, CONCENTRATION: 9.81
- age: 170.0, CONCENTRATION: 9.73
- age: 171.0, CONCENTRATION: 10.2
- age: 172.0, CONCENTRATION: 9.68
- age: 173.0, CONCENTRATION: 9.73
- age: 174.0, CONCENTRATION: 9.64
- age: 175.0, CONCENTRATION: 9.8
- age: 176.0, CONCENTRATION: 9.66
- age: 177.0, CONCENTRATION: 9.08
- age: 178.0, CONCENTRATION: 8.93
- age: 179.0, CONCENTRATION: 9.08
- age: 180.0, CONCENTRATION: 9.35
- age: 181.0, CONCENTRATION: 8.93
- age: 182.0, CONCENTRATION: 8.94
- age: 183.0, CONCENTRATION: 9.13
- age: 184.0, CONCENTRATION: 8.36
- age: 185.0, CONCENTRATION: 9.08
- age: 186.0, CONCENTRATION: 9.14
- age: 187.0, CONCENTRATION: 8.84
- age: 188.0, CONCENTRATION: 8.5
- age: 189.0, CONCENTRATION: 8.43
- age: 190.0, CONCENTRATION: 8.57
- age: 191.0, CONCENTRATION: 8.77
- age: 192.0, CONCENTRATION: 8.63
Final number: 7.94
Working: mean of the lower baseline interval 7.35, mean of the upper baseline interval 6.66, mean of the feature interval 4.96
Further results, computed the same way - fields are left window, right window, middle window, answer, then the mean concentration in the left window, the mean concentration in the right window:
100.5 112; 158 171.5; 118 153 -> 6.70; 5.7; 10.2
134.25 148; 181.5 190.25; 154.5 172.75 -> -3.52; 8.08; 8.78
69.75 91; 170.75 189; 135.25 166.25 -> -2.05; 7.56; 9.19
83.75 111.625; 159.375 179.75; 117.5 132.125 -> 7.21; 6.68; 9.84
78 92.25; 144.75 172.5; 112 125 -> 7.56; 7.57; 9.94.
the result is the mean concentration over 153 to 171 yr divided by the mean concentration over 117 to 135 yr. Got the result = 2.32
